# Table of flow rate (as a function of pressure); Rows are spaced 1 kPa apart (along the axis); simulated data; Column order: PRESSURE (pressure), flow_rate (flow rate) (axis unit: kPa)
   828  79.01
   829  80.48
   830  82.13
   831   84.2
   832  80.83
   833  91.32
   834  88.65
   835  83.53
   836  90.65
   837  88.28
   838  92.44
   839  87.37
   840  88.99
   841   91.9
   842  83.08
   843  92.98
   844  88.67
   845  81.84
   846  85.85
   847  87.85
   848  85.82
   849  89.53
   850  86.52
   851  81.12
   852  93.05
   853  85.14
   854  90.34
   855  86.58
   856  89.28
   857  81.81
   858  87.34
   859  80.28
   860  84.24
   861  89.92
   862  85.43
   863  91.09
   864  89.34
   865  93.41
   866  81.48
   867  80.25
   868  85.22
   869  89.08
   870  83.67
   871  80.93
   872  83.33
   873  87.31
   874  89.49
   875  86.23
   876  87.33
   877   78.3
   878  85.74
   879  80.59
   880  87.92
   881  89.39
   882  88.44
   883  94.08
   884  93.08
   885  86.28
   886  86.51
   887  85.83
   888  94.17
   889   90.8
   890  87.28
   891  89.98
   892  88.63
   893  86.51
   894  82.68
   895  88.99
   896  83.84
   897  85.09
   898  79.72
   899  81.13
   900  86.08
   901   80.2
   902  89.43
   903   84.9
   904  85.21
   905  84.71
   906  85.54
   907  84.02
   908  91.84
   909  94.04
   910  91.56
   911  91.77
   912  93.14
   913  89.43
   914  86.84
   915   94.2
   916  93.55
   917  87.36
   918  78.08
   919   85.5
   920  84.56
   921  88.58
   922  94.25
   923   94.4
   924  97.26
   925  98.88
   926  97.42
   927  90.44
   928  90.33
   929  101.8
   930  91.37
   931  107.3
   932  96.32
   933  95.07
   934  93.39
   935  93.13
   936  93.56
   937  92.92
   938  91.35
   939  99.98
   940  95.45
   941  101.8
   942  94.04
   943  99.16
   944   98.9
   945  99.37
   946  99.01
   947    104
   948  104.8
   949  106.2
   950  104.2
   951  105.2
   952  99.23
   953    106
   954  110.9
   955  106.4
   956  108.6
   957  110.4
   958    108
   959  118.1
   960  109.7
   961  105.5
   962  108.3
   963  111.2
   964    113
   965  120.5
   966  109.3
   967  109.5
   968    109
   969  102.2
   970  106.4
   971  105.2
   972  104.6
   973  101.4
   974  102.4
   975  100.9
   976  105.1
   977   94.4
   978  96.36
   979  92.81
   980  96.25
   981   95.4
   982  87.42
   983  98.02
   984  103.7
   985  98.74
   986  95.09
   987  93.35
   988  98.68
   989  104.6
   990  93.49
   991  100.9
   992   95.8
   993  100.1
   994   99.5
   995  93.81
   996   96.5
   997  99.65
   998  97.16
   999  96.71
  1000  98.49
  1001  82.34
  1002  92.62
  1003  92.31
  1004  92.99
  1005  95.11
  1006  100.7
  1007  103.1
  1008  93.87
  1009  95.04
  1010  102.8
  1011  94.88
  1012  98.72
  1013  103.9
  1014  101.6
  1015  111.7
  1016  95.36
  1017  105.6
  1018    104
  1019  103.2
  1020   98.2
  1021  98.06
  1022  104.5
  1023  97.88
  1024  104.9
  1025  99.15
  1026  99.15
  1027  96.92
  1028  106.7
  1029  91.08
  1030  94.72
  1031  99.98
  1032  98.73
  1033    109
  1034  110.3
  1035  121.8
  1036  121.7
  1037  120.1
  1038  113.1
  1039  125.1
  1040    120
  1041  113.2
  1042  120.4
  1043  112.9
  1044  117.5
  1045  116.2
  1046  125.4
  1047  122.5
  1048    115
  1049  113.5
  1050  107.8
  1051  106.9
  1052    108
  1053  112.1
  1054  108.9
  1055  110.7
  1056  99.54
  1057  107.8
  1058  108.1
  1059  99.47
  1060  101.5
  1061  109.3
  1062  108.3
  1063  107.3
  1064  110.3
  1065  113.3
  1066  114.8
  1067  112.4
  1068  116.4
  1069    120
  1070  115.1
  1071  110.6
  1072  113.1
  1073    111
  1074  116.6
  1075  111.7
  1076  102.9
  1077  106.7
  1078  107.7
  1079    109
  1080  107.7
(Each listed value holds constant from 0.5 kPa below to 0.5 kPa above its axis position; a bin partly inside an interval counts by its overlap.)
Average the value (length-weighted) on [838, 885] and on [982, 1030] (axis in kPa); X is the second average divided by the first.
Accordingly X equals 1.13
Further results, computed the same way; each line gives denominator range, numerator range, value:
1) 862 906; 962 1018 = 1.16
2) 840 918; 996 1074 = 1.22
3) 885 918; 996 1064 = 1.20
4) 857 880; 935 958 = 1.19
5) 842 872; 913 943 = 1.08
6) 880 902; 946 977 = 1.23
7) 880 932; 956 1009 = 1.13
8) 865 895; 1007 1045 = 1.22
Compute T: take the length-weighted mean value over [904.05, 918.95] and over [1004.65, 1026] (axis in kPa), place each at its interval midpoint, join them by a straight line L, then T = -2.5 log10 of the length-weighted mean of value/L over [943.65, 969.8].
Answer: -0.144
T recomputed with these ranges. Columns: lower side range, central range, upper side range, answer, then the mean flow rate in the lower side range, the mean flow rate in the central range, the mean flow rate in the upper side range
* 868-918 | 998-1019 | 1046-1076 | 0.06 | 87.2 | 98.2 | 111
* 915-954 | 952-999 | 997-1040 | -0.04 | 96.3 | 103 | 102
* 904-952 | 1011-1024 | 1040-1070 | 0.05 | 94.3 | 102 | 112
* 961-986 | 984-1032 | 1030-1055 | 0.10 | 103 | 98.4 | 114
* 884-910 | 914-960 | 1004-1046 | -0.06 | 86.8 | 98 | 105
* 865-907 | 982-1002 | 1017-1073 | 0.05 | 86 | 96.8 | 109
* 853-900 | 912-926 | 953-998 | 0.03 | 86.5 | 90.6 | 103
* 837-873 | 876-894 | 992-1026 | 0.02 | 86.7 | 87.7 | 98.6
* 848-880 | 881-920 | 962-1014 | 0.03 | 85.9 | 87.6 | 99.6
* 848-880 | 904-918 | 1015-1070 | 0.03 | 85.9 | 89.3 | 109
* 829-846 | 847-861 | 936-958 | 0.04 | 87.1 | 86.4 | 102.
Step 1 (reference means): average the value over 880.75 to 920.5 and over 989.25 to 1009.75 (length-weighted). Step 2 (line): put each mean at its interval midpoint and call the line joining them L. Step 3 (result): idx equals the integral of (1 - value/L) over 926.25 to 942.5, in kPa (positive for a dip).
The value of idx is -0.9 kPa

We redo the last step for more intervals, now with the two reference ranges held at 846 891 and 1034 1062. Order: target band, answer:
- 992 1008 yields 1.52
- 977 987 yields 0.75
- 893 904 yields 0.83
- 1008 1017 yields 0.63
